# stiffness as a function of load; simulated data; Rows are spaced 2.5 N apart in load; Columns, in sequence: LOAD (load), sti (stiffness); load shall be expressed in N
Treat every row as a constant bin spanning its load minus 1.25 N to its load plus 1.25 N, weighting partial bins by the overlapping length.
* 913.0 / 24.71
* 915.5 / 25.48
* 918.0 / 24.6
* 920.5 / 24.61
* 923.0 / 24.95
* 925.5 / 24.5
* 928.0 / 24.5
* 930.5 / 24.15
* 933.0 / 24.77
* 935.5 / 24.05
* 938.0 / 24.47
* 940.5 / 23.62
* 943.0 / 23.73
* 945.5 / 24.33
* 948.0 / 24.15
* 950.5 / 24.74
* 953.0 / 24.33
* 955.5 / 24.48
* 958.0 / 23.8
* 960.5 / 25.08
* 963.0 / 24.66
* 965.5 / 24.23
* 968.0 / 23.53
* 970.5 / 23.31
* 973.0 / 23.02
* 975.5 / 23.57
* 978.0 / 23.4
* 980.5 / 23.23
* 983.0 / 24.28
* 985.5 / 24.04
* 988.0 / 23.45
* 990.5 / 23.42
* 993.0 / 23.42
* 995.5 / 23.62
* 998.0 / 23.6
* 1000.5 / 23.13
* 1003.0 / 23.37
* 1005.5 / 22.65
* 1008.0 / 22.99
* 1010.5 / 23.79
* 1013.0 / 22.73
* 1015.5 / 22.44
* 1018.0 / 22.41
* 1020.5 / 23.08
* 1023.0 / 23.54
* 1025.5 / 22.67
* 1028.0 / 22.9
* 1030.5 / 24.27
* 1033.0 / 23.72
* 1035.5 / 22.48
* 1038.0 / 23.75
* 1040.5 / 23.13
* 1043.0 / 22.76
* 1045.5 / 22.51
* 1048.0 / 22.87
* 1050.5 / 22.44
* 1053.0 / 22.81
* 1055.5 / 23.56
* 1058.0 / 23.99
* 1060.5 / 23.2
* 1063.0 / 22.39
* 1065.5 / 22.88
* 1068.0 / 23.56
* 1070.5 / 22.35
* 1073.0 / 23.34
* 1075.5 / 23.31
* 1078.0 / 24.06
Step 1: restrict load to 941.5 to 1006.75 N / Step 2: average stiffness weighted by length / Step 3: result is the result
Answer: 23.8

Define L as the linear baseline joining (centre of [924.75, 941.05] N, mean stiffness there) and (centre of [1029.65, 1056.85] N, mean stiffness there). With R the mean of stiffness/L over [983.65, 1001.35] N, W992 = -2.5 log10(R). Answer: 0.005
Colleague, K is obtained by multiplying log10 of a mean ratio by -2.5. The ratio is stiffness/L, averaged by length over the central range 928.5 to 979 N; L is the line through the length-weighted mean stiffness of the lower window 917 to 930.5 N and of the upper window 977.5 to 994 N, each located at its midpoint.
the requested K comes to 0.00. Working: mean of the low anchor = 24.6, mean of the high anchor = 23.6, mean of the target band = 24.1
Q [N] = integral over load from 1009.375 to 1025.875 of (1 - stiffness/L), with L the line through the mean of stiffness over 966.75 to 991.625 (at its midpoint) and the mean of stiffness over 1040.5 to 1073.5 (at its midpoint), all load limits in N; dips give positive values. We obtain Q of 0.2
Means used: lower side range 23.5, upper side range 23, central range 23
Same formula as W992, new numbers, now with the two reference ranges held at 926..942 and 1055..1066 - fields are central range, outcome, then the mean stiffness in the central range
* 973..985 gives 0.014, 23.6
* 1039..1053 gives 0.026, 22.8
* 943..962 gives -0.012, 24.4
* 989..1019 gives 0.025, 23.1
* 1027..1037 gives 0.004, 23.4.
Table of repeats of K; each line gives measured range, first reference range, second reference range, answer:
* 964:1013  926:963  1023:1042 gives 0.015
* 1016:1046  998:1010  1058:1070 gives 0.000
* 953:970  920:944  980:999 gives -0.012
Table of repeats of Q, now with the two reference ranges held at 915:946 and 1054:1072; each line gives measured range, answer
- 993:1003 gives 0.1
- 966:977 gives 0.3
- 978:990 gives 0.1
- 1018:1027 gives 0.2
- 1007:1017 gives 0.3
